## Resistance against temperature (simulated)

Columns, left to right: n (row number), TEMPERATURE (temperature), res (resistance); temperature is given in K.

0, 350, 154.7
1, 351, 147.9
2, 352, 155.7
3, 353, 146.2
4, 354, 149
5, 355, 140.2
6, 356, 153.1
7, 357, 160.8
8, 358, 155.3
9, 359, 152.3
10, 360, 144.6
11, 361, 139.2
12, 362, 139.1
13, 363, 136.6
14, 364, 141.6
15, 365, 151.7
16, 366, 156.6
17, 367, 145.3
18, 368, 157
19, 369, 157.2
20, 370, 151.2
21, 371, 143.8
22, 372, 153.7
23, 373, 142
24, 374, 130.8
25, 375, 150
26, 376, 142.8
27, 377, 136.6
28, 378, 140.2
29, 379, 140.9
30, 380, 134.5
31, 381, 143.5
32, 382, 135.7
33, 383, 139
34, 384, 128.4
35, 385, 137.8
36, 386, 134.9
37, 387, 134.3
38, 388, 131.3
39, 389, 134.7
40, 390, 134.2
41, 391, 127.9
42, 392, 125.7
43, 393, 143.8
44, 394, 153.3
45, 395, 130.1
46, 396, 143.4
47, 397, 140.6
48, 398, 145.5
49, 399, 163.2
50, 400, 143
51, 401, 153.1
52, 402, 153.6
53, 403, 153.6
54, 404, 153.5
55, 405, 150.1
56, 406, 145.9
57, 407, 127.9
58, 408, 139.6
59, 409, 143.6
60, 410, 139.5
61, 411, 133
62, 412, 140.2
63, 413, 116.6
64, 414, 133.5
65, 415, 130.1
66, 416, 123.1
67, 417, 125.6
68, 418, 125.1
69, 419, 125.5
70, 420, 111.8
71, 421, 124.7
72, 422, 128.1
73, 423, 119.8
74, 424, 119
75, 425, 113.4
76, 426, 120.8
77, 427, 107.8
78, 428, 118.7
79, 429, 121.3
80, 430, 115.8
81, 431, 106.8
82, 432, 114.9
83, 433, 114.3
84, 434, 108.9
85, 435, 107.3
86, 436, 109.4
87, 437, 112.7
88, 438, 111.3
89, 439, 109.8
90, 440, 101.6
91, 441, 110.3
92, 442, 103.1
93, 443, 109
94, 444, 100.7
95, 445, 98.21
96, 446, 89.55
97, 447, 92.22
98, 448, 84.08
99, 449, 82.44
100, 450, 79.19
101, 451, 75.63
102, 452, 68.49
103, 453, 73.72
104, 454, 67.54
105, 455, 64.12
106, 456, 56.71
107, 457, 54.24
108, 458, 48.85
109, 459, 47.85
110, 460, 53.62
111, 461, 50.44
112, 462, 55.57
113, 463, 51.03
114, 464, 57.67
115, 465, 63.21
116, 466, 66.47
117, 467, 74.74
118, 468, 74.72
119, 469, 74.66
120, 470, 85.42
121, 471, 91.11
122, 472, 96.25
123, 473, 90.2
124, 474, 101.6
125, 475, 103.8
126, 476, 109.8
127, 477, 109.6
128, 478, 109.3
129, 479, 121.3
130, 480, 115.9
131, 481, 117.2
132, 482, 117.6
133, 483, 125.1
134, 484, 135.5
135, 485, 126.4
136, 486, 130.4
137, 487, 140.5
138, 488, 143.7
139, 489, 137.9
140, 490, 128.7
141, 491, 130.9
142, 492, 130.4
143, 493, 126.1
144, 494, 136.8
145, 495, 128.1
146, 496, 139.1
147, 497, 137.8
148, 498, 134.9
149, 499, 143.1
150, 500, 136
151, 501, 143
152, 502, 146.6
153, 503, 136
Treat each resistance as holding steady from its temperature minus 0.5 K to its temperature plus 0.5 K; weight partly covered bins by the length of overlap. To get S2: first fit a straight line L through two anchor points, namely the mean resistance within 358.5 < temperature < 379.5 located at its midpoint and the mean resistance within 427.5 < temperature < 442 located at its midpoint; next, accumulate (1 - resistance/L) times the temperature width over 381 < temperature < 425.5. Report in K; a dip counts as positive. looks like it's -2.8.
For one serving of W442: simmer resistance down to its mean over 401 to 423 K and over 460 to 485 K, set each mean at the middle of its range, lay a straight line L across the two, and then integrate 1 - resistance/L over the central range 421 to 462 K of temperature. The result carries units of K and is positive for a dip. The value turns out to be 7.4 K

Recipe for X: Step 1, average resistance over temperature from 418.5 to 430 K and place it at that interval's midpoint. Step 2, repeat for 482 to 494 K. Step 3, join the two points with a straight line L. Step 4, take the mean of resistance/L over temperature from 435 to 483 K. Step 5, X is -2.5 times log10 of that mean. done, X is 0.407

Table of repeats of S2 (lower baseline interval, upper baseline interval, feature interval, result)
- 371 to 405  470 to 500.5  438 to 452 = 3.83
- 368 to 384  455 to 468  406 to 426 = -4.80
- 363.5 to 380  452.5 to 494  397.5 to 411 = -1.77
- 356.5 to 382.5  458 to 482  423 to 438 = -0.82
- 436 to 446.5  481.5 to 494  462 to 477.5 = 4.99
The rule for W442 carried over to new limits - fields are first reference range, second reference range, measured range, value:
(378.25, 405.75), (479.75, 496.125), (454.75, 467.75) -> 7.4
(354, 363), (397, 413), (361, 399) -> 1.3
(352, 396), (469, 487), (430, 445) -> 1.8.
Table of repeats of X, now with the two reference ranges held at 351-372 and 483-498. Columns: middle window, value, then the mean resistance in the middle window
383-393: 0.10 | 133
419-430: 0.19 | 119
